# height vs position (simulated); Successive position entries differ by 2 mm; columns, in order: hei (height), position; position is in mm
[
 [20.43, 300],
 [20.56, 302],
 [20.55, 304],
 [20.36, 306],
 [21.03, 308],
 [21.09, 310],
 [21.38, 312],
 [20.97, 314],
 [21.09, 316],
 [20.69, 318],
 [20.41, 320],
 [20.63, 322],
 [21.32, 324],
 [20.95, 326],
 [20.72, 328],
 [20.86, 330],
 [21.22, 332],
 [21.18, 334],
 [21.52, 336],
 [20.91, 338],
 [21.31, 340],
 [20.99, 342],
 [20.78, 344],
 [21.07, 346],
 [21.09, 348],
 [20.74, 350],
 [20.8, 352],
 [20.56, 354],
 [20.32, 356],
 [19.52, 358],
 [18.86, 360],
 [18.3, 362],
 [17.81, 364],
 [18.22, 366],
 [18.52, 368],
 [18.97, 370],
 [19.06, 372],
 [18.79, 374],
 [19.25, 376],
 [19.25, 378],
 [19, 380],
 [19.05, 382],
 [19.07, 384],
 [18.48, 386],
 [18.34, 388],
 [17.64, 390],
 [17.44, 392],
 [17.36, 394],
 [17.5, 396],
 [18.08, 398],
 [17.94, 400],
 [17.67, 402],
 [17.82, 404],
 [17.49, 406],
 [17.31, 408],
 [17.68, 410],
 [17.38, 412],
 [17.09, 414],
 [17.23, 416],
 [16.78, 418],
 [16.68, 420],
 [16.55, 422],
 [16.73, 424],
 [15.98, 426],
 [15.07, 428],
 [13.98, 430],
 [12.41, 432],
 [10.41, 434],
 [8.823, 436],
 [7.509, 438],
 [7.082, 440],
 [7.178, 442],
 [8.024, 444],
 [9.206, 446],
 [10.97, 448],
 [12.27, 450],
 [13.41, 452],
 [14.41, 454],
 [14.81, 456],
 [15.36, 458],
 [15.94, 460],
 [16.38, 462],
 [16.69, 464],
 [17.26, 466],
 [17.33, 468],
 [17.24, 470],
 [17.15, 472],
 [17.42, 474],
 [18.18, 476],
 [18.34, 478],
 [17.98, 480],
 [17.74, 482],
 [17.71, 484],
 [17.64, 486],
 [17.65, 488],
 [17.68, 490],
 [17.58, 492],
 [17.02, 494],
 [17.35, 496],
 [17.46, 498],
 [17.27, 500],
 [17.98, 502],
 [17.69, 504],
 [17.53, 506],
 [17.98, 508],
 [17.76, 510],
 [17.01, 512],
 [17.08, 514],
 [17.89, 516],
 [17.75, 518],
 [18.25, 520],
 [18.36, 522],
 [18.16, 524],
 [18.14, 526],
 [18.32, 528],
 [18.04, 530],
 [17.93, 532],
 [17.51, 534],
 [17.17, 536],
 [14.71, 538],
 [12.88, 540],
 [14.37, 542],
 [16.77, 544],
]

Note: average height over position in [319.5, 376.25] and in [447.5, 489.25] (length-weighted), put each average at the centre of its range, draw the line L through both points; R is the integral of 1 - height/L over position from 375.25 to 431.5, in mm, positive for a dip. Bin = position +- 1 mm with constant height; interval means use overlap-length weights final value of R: 3.02 mm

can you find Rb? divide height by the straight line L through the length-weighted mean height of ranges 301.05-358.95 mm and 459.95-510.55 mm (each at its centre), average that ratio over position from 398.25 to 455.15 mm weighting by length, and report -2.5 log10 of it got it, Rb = 0.32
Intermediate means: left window 20.9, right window 17.5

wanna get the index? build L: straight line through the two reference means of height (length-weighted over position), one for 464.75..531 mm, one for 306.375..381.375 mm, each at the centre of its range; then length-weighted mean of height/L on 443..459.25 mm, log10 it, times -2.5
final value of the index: 0.43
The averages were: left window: 20.2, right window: 17.7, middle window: 12.4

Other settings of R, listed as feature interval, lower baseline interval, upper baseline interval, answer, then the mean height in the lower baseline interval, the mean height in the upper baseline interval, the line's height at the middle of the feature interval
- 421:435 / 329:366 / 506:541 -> 3.4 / 20.4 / 17.4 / 19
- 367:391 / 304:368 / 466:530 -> 1.2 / 20.5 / 17.7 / 19.8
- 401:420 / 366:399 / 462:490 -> 0.9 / 18.5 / 17.5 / 18.2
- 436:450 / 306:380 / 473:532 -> 7.5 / 20.3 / 17.8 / 18.7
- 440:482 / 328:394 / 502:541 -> 8.2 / 19.6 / 17.4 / 18.2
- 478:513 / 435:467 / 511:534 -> -4.3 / 12.2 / 17.9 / 15.7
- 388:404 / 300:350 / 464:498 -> 1.4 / 20.9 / 17.5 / 19.4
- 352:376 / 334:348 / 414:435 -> 0.5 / 21.1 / 15.3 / 19.5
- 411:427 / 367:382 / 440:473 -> -0.6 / 19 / 13.8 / 16.2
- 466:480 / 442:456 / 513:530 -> -4.2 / 11.3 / 18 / 13.5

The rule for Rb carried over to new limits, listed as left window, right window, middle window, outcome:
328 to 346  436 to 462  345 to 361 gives -0.04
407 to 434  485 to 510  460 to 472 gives 0.00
